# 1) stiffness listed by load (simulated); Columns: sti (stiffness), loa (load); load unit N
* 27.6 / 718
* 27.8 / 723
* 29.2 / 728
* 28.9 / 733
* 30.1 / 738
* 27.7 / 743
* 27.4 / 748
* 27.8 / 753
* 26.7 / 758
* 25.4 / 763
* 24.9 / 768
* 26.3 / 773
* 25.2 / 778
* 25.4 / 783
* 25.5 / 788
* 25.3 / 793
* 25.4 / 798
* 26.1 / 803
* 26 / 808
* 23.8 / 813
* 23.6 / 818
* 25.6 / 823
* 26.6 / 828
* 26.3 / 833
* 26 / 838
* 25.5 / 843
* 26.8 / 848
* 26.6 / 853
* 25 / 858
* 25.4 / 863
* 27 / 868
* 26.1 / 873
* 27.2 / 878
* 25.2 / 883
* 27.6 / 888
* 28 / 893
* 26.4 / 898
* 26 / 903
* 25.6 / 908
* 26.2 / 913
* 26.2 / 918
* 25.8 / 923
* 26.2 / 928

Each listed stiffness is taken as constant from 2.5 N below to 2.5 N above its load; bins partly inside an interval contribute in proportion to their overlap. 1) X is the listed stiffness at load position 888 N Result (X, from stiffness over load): 27.6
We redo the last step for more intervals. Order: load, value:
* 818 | 23.6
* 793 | 25.3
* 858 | 25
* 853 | 26.6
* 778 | 25.2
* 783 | 25.4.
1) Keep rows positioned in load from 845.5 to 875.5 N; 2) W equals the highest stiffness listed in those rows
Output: 27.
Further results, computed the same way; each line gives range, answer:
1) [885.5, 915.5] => 28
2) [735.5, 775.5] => 30.1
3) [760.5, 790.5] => 26.3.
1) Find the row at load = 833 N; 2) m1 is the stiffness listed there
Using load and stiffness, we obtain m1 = 26.3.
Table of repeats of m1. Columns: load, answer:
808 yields 26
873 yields 26.1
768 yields 24.9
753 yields 27.8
